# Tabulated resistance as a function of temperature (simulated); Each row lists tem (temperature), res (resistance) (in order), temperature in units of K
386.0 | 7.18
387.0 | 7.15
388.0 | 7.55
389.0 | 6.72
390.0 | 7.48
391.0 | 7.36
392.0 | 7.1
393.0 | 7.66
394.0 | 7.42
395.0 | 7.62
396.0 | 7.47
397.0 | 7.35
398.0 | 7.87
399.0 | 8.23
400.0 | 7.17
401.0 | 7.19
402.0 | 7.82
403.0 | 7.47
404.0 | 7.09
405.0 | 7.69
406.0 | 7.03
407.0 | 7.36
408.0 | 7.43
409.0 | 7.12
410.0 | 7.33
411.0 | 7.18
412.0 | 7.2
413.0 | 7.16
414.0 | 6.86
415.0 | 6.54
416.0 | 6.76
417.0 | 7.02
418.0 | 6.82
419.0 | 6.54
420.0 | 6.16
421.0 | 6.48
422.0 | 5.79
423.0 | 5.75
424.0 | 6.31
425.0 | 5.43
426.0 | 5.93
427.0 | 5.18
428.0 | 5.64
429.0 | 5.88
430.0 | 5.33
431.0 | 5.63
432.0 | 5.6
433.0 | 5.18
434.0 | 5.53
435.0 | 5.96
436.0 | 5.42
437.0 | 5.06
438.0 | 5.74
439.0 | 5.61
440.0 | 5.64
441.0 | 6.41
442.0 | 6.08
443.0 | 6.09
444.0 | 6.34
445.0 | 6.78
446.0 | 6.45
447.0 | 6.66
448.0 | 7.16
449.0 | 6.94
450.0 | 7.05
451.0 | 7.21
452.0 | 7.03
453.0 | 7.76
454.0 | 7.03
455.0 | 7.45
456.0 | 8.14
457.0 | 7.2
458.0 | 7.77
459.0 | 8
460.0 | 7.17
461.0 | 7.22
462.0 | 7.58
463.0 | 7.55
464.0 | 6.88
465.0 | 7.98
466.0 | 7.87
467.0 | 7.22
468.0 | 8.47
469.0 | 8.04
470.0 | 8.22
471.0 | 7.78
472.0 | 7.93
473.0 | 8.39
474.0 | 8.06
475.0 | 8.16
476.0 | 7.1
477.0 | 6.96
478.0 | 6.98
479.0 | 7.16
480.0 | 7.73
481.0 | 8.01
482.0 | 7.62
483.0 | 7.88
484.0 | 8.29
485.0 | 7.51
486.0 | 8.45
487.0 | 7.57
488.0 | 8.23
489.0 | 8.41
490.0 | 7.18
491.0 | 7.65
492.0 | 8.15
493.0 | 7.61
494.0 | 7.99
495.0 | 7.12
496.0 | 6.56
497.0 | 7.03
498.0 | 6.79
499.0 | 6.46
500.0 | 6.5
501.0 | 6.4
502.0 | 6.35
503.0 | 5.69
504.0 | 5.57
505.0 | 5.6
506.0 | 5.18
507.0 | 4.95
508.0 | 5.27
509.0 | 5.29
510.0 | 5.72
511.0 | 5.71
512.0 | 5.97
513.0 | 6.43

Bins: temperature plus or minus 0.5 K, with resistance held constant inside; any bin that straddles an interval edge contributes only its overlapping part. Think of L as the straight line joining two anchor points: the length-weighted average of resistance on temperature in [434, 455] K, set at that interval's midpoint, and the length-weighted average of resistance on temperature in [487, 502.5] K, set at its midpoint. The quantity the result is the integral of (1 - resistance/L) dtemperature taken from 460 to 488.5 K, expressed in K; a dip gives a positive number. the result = -3.4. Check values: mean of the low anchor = 6.42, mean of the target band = 7.73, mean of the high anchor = 7.24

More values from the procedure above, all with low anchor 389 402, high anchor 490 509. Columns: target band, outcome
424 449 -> 4.18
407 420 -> 0.58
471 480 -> -1.21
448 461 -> -0.89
